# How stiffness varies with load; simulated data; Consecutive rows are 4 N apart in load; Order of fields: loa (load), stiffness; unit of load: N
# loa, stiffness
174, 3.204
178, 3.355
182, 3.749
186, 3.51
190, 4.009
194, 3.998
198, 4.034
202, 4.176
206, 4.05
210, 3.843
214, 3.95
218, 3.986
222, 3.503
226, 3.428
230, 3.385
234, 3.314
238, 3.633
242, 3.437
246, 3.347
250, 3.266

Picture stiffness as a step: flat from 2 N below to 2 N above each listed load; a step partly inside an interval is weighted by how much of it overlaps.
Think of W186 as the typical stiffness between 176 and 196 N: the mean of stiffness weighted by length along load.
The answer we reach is 3.72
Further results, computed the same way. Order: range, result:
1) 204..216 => 3.95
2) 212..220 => 3.97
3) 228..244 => 3.44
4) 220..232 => 3.44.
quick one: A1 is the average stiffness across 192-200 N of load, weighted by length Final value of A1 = 4.02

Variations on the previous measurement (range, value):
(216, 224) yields 3.74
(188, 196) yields 4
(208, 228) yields 3.74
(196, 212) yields 4.03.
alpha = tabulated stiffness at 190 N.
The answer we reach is 4.009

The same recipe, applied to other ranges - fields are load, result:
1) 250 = 3.266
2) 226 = 3.428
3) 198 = 4.034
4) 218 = 3.986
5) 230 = 3.385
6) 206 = 4.05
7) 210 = 3.843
